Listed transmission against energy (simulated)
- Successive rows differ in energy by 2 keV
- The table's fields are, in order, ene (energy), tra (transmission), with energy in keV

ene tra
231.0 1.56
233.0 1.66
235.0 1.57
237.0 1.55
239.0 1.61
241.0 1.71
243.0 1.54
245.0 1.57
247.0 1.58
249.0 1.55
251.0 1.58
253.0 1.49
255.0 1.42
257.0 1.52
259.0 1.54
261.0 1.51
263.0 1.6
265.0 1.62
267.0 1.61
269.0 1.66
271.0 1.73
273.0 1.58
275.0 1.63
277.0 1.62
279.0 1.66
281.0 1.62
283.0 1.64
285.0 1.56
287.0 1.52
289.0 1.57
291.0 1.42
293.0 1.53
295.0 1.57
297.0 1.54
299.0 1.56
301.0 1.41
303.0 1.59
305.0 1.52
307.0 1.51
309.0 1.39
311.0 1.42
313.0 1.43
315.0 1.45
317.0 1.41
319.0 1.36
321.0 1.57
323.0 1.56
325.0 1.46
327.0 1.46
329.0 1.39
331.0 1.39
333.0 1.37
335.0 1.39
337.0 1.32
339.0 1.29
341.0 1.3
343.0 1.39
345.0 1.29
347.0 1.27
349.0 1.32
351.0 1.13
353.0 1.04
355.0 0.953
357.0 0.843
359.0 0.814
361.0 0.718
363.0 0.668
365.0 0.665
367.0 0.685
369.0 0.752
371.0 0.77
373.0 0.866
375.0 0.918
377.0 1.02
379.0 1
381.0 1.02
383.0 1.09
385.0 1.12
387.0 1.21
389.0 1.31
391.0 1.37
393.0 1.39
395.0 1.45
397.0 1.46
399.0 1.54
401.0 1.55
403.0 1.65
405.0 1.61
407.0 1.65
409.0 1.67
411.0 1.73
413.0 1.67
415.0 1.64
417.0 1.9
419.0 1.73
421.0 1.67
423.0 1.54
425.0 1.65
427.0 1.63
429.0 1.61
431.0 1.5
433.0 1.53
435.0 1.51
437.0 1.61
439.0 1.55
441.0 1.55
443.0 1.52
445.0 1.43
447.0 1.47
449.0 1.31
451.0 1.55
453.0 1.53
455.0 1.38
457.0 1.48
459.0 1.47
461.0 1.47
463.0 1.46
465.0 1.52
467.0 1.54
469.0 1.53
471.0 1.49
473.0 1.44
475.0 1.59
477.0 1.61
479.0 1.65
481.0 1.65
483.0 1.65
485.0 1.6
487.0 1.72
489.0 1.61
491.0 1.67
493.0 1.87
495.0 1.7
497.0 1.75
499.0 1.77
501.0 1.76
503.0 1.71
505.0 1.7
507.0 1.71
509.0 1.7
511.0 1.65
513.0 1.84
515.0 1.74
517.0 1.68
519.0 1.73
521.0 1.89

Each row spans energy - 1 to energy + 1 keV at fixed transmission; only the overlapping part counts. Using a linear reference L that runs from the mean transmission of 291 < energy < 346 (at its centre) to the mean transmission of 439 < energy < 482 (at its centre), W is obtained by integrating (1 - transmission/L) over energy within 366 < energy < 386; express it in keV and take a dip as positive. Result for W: 7.4 keV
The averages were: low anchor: 1.44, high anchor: 1.51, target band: 0.924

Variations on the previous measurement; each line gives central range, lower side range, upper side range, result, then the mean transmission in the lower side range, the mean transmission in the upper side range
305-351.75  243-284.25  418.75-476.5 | 5.2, 1.59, 1.52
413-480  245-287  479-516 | 5.3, 1.58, 1.71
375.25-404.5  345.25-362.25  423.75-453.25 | -1.2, 1.02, 1.53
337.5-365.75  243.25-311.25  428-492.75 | 9.0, 1.56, 1.54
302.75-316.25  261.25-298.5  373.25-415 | 0.6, 1.59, 1.37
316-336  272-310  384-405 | 0.9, 1.55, 1.41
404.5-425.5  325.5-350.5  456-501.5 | -2.7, 1.35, 1.61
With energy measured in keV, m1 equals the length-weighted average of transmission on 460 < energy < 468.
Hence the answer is 1.5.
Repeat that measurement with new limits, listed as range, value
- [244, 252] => 1.57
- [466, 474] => 1.5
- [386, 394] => 1.32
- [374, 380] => 0.979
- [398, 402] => 1.54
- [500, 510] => 1.72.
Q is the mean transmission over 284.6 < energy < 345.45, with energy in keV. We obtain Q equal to 1.45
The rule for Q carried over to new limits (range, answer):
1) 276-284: 1.64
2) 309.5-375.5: 1.18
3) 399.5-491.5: 1.58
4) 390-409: 1.53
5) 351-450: 1.32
